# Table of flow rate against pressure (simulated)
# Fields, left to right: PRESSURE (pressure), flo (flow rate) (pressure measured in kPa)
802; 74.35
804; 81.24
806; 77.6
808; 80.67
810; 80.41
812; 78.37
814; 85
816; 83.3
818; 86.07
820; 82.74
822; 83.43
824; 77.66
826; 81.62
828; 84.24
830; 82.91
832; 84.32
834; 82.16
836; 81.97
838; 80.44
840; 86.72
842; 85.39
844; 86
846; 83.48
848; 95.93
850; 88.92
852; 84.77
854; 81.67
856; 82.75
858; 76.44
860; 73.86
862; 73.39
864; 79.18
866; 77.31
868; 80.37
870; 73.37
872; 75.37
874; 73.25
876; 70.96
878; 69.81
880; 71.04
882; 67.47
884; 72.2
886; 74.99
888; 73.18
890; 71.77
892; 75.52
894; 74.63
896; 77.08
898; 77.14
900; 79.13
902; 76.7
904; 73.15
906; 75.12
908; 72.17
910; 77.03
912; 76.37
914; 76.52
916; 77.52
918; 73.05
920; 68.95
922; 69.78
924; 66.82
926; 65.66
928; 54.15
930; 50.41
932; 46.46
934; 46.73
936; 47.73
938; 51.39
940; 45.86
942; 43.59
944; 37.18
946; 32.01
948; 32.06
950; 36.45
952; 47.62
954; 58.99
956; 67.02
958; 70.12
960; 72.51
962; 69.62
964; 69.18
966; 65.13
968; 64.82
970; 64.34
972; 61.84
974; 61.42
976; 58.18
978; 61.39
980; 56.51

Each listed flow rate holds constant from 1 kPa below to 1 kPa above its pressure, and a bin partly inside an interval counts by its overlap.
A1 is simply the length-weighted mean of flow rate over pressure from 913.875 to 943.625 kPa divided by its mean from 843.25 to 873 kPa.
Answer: 0.72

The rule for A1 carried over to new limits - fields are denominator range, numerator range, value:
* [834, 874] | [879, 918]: 0.92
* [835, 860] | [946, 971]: 0.70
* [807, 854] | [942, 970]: 0.66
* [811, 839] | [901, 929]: 0.87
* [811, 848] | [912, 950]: 0.66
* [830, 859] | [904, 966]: 0.71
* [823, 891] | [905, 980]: 0.76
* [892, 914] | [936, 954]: 0.56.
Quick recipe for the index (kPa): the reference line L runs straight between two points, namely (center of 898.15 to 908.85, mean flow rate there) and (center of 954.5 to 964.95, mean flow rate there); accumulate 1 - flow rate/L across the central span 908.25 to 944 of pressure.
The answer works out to 6.1 kPa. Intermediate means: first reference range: 75.4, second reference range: 69.2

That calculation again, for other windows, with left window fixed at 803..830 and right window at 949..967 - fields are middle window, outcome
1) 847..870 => -1.5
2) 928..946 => 5.3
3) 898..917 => -2.0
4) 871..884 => 0.3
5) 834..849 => -1.4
